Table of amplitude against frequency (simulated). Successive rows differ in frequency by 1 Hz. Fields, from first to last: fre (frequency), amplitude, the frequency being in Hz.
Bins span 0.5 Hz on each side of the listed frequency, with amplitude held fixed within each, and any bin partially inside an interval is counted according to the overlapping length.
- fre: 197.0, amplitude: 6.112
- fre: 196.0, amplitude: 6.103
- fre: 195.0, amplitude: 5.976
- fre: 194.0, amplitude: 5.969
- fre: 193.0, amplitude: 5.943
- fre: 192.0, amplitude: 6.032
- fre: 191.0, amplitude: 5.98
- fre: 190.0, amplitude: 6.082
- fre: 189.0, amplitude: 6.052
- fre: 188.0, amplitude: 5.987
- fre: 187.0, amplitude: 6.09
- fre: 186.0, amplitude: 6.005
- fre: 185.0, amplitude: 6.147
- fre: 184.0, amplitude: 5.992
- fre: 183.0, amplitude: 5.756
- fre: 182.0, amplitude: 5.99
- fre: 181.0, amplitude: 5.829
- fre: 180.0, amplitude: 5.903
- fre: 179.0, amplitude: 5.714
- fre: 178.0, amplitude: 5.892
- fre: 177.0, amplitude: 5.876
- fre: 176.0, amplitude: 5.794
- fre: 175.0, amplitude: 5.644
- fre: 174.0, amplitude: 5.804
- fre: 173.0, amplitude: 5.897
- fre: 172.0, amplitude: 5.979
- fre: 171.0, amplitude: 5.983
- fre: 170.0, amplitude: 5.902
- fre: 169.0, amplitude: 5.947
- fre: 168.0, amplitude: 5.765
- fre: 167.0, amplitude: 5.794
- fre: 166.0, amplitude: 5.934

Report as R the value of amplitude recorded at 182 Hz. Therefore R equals 5.99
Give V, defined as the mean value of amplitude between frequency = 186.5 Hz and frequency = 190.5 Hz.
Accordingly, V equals 6.05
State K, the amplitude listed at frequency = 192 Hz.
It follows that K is 6.032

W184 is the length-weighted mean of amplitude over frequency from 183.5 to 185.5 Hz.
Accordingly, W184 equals 6.07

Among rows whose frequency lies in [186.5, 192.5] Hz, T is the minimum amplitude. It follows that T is 5.98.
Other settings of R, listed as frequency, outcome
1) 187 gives 6.09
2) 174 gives 5.804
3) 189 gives 6.052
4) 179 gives 5.714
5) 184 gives 5.992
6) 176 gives 5.794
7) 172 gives 5.979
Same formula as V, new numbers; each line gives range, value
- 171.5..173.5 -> 5.94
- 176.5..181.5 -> 5.84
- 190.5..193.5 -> 5.98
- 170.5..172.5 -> 5.98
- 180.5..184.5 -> 5.89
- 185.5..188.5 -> 6.03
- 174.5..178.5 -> 5.8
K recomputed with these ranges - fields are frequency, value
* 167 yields 5.794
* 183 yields 5.756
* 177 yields 5.876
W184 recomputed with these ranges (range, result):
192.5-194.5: 5.96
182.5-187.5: 6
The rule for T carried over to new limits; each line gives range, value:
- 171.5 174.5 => 5.804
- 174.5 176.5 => 5.644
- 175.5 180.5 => 5.714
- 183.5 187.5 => 5.992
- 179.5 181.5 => 5.829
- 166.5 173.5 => 5.765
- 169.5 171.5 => 5.902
